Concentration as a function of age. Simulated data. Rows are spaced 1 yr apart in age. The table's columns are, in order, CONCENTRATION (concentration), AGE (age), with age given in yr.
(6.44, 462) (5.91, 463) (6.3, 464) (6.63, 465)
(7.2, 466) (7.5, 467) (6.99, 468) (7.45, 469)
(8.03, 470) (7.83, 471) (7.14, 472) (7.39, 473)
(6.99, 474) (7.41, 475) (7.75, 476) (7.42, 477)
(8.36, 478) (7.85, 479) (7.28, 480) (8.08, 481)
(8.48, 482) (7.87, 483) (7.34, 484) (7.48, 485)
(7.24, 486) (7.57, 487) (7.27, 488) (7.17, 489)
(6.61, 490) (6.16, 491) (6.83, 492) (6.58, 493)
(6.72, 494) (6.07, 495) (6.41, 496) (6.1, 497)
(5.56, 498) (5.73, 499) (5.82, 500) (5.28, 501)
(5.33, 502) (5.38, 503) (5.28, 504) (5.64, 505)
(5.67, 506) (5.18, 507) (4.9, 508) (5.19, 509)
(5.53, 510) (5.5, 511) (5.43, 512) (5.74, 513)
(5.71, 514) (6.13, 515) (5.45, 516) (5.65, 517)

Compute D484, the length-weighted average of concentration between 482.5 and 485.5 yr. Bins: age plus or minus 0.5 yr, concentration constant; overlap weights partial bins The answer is 7.56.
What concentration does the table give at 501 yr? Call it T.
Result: 5.28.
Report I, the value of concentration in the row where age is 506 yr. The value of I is 5.67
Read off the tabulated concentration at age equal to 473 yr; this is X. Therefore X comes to 7.39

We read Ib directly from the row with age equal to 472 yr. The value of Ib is 7.14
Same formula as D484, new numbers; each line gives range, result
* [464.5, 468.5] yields 7.08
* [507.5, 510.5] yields 5.21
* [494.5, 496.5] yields 6.24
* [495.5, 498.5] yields 6.02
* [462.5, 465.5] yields 6.28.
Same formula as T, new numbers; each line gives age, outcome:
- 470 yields 8.03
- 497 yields 6.1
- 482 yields 8.48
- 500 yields 5.82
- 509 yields 5.19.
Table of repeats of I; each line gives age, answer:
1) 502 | 5.33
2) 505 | 5.64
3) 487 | 7.57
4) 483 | 7.87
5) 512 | 5.43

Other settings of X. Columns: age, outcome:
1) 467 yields 7.5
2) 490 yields 6.61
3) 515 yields 6.13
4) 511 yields 5.5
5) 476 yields 7.75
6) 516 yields 5.45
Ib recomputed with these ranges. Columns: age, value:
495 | 6.07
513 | 5.74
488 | 7.27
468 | 6.99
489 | 7.17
